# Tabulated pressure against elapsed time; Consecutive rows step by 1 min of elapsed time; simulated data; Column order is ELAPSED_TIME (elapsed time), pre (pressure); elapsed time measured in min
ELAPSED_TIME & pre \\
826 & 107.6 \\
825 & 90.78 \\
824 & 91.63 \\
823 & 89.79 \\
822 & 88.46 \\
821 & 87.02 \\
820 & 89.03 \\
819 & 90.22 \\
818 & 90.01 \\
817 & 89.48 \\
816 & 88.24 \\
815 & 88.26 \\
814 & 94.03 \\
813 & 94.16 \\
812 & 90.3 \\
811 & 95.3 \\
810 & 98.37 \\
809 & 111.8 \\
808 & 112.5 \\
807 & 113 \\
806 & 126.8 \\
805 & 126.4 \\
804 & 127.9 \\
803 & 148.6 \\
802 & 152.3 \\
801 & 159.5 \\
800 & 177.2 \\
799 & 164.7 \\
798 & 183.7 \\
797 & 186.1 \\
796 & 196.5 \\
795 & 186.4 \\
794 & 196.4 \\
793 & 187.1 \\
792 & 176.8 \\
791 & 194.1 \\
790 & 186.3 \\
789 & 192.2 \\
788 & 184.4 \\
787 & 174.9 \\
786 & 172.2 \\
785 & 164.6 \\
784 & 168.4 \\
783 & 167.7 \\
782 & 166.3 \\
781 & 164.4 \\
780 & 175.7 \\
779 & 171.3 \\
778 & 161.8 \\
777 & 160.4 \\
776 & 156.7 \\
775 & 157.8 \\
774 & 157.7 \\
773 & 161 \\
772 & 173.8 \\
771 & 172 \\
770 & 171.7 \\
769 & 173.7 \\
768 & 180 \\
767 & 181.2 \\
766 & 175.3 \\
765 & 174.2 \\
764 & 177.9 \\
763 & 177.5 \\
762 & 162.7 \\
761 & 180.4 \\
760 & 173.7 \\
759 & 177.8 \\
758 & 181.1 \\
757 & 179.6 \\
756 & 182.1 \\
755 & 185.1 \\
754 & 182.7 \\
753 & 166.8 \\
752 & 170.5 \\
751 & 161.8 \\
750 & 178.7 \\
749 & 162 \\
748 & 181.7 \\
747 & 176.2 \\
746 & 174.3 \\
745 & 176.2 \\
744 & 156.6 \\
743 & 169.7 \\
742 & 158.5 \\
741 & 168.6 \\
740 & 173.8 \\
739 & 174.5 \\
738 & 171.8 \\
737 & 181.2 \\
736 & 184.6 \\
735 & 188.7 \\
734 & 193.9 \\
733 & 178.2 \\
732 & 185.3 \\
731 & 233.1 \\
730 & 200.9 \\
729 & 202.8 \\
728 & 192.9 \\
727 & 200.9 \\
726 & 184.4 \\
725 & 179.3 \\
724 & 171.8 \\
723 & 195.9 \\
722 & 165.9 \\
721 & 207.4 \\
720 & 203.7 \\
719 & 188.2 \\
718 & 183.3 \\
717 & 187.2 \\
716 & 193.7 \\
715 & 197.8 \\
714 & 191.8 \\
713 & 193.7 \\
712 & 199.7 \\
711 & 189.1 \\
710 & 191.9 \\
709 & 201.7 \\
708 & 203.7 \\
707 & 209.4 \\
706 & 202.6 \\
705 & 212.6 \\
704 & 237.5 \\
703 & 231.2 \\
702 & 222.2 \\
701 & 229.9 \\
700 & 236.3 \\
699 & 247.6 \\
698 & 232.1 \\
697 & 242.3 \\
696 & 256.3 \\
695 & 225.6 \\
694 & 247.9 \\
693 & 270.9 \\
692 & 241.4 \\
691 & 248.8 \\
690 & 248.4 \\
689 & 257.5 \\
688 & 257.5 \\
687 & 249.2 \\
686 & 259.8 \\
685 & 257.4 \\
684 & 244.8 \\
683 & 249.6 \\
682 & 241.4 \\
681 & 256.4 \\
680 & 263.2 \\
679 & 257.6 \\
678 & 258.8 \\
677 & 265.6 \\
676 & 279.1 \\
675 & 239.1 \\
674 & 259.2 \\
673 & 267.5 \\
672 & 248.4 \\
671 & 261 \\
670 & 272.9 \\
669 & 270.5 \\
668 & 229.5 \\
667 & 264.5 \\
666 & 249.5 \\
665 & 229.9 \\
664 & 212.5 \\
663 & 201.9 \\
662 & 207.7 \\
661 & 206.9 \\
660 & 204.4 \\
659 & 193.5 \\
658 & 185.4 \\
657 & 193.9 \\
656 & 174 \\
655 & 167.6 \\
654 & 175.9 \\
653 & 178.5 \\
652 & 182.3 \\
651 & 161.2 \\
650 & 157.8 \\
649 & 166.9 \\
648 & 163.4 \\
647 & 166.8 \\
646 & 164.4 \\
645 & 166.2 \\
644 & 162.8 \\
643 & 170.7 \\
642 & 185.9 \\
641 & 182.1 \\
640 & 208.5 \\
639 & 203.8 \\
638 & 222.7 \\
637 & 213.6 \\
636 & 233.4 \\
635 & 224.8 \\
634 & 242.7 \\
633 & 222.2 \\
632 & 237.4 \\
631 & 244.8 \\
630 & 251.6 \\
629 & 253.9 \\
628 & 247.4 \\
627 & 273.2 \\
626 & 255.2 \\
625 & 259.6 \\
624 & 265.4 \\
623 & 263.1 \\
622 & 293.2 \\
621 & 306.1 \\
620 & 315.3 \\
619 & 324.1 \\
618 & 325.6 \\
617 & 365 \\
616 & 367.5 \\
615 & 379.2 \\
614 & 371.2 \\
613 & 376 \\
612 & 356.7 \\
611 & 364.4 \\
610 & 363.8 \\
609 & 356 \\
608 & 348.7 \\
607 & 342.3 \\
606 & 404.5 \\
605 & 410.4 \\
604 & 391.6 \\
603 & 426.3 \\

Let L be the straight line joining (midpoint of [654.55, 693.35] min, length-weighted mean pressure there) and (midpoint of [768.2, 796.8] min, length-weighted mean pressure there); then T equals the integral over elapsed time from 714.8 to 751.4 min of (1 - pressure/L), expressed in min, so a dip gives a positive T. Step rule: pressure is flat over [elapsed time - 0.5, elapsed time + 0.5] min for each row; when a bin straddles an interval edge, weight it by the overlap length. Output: 3.7 min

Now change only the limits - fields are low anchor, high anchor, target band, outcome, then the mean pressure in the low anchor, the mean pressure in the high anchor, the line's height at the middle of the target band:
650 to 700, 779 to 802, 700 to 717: 0.83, 234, 178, 218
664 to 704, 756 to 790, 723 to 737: 1.19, 250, 172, 210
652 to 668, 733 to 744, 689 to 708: -4.57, 203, 176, 190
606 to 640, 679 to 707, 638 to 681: 8.71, 293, 243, 267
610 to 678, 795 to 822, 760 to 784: -3.28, 242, 123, 149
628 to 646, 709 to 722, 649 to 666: 1.39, 213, 193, 208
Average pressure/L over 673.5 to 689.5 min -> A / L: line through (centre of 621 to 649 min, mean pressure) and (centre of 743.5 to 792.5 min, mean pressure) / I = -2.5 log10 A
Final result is -0.24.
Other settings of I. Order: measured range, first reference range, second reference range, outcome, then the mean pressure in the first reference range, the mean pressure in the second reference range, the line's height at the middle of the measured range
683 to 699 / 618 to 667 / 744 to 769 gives -0.24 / 218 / 175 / 200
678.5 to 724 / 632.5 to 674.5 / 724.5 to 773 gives -0.17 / 206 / 179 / 192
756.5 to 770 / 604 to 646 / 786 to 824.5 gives -0.04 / 282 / 135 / 170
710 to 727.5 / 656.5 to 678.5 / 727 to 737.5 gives 0.07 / 236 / 194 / 203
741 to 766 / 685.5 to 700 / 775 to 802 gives 0.16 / 249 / 175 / 202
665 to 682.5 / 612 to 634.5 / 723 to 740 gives -0.05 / 294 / 189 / 245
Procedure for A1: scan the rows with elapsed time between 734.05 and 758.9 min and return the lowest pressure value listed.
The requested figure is 156.6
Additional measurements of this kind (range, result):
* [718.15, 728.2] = 165.9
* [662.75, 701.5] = 201.9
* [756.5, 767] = 162.7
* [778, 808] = 112.5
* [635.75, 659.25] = 157.8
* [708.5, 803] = 148.6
